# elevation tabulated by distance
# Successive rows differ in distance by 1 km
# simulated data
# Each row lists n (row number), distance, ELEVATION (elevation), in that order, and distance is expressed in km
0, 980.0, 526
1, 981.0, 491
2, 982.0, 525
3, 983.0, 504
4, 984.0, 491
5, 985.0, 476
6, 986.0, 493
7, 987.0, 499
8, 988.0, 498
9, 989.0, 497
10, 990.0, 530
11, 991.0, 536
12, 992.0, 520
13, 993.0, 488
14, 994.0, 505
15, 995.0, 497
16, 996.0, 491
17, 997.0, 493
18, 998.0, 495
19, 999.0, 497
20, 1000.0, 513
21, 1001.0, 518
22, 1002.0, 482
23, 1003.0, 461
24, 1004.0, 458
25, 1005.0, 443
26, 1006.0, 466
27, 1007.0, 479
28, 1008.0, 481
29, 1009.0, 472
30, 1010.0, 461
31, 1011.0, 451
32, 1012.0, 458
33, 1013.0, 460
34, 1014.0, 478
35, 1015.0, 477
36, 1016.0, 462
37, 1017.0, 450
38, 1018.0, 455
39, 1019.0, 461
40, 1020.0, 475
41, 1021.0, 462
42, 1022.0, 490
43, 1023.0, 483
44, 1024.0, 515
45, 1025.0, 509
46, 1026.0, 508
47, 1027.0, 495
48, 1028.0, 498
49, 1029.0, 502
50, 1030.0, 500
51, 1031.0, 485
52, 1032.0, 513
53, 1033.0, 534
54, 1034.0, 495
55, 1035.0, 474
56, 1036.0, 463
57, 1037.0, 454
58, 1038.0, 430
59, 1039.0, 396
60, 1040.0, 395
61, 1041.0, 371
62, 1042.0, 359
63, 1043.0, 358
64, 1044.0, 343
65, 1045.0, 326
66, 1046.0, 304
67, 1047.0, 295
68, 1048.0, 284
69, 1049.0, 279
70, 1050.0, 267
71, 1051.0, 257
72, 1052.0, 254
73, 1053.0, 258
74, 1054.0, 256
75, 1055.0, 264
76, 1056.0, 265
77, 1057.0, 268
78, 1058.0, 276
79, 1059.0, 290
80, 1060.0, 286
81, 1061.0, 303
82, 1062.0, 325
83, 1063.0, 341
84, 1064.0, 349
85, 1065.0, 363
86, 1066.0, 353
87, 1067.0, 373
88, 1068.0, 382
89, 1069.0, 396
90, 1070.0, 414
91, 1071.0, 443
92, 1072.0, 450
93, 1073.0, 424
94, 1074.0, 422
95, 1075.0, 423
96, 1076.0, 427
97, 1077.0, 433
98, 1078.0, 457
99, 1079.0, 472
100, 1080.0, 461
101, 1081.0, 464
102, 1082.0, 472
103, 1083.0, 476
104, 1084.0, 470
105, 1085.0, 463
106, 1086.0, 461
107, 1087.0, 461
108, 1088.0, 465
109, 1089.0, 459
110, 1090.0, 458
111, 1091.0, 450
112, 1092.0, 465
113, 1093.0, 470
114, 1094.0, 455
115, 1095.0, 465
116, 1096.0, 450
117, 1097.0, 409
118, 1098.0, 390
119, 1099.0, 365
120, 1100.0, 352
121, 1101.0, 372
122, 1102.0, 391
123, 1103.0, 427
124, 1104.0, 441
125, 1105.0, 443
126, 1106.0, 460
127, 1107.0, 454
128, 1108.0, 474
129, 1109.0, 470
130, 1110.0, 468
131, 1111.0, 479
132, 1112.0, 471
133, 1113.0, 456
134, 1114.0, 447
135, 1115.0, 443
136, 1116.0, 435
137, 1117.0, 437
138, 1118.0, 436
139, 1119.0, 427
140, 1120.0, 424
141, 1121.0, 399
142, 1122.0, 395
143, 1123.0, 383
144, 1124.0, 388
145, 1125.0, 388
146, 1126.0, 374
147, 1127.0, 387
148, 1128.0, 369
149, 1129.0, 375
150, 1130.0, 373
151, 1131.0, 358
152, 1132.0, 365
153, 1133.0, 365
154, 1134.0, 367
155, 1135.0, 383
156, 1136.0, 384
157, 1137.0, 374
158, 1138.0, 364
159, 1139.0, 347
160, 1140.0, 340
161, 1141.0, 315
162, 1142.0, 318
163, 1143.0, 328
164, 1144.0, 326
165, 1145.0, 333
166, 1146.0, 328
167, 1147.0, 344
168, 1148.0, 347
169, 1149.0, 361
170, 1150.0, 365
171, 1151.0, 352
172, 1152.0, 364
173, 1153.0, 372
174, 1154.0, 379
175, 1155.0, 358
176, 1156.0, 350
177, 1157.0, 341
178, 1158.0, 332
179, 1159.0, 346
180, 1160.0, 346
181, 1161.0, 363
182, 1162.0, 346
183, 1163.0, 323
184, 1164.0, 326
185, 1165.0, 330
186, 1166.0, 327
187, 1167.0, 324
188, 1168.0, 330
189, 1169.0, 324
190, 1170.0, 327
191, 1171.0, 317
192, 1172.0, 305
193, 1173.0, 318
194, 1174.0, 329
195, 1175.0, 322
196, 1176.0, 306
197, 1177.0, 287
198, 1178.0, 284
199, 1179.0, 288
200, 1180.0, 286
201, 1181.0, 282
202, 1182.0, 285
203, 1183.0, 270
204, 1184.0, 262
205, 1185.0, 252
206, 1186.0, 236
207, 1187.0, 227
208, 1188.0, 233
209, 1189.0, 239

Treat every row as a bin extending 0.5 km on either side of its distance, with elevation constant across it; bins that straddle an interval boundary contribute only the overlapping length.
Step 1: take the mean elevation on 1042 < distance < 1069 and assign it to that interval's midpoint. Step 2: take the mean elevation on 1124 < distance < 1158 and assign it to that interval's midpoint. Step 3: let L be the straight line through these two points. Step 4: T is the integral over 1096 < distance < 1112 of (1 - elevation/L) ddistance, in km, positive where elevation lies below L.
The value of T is -4.4 km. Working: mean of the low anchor 307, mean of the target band 428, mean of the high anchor 357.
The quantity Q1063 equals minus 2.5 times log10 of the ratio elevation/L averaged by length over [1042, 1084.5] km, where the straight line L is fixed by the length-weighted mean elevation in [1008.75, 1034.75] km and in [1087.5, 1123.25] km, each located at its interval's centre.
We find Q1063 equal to 0.27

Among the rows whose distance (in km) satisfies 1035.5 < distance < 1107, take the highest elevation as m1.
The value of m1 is 476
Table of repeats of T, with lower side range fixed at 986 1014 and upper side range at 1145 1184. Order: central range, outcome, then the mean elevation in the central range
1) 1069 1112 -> -4.8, 443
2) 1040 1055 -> 4.7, 303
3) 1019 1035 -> -1.2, 496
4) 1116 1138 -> -1.5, 389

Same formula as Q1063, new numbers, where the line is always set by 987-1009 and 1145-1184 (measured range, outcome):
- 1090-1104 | -0.073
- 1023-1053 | 0.118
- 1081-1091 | -0.147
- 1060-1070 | 0.202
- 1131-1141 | -0.020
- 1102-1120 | -0.179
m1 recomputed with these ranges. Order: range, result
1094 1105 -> 465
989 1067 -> 536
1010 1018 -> 478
